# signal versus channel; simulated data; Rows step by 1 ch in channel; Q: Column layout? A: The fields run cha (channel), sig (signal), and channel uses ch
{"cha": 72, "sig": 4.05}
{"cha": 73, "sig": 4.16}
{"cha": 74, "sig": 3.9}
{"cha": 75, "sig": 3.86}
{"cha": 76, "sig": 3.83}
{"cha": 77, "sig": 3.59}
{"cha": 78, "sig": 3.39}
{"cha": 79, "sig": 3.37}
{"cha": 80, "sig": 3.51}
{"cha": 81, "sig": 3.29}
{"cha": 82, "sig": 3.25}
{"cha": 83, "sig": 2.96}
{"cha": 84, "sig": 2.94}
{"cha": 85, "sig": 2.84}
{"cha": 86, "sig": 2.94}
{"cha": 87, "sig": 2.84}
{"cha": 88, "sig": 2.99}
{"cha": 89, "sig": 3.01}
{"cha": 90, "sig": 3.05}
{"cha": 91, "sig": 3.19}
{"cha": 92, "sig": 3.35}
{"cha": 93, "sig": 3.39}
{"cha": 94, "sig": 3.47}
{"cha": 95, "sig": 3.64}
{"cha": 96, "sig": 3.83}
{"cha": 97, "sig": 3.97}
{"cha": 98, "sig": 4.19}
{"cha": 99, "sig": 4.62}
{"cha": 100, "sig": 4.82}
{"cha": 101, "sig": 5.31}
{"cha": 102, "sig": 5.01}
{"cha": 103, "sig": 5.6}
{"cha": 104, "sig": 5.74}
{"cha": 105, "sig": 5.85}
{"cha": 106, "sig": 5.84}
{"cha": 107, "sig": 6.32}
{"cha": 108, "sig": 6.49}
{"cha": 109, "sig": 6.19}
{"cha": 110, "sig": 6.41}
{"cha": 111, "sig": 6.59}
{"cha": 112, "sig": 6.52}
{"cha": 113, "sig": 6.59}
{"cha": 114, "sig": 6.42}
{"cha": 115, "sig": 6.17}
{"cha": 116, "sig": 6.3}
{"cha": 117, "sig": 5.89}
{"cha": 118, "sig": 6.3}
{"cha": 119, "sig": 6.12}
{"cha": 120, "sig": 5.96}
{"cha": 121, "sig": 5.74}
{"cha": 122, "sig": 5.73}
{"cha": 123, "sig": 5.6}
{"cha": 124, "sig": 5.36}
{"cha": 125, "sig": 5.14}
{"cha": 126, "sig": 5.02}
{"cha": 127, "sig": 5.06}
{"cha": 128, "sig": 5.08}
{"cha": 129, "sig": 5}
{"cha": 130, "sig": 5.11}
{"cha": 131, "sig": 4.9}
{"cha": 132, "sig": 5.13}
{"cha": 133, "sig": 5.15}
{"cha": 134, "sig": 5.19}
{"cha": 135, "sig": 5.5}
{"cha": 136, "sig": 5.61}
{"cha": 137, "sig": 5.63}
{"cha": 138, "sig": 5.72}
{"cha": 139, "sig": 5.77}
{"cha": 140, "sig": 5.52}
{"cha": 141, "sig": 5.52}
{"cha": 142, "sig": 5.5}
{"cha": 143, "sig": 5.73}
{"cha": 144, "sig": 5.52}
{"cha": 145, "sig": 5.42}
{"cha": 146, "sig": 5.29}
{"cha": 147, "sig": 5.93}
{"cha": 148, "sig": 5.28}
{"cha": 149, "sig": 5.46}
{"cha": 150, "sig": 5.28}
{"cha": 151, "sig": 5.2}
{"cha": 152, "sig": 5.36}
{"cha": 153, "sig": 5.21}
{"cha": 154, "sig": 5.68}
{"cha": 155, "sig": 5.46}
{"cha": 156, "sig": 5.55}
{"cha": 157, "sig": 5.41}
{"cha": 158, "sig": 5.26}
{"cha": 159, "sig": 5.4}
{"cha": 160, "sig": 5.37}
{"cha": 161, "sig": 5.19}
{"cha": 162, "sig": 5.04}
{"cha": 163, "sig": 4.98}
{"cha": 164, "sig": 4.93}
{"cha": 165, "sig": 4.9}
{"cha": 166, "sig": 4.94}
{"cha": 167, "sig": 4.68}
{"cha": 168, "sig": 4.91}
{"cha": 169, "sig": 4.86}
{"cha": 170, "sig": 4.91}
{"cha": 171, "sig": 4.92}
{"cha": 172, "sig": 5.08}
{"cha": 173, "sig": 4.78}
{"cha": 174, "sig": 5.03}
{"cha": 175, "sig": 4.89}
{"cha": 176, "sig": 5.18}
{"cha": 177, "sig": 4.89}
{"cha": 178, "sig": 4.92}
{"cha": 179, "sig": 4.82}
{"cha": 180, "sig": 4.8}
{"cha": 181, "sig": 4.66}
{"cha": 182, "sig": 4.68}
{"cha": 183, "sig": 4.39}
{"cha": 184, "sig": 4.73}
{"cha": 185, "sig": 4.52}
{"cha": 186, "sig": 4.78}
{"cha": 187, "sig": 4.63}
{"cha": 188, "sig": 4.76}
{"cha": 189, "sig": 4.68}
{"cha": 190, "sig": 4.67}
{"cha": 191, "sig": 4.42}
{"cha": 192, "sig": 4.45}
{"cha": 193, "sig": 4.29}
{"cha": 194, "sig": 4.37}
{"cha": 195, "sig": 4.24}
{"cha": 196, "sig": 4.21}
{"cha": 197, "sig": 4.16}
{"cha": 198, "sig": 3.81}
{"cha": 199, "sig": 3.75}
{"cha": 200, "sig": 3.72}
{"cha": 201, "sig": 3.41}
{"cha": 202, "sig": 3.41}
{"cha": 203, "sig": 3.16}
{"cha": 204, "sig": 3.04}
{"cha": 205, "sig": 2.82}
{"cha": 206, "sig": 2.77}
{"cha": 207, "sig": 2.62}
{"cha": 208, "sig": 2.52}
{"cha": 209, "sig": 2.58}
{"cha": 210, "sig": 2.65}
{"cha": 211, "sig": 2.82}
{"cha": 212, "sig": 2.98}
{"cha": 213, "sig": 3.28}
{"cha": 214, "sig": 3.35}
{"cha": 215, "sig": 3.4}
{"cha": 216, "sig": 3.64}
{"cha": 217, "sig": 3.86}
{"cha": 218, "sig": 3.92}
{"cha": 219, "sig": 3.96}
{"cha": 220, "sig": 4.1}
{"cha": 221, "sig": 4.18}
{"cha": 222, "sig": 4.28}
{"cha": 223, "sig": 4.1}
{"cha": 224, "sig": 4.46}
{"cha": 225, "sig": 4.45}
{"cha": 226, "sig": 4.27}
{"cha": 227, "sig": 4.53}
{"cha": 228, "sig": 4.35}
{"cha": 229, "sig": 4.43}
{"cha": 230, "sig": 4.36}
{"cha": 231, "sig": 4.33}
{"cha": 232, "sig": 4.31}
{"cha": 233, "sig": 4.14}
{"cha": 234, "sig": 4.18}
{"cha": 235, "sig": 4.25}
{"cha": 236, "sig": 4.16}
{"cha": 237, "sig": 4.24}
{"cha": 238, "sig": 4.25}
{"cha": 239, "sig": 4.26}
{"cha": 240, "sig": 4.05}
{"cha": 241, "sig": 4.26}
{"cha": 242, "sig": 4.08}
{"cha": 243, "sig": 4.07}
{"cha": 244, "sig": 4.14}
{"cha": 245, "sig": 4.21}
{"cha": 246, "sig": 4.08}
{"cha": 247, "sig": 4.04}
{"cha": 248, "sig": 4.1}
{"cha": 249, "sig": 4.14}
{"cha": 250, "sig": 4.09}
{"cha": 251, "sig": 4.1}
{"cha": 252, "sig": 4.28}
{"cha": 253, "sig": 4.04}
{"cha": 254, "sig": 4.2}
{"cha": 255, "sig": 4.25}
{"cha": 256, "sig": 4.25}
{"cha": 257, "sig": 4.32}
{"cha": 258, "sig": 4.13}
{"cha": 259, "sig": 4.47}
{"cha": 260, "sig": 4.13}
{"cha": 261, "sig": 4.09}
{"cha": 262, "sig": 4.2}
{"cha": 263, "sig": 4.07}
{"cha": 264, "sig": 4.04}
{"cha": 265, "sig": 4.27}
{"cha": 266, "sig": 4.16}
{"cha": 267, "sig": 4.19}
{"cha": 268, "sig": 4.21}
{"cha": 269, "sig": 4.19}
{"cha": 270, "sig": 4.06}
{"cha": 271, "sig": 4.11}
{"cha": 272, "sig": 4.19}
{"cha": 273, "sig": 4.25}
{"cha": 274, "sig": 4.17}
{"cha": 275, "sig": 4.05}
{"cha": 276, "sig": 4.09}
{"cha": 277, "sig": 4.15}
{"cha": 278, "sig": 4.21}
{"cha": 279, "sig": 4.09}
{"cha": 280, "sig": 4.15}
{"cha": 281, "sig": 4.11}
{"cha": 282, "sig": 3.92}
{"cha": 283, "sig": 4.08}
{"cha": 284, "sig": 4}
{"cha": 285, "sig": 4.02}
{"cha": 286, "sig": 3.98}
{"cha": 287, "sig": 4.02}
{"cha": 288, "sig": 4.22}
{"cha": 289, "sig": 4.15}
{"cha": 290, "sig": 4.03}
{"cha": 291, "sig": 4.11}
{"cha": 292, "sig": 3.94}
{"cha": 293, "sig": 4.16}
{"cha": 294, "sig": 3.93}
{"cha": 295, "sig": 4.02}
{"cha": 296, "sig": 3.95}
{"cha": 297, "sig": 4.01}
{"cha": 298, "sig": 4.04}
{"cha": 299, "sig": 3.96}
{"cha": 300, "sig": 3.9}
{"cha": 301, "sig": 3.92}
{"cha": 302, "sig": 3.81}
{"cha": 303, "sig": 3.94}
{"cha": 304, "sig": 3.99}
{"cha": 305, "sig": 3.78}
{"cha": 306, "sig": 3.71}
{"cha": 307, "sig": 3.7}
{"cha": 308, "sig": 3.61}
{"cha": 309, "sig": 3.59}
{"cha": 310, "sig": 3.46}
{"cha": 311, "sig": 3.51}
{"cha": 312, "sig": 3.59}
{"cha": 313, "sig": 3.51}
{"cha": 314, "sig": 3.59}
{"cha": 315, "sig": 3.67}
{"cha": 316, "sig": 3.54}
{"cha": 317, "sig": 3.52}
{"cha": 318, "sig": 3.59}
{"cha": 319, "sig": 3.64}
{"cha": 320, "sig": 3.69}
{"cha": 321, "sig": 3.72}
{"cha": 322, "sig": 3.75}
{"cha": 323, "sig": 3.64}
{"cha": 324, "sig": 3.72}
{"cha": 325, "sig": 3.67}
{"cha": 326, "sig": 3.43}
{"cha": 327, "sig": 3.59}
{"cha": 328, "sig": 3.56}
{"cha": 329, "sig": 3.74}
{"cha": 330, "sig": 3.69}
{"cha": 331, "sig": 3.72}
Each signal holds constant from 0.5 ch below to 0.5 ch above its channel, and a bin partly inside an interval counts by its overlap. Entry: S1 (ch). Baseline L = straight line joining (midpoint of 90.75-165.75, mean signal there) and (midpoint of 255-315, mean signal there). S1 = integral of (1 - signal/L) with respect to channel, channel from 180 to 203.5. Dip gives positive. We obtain 2.7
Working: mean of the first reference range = 5.35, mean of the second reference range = 4.01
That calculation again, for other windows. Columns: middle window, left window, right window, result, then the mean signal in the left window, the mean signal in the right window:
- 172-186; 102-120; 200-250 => -0.11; 6.16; 3.82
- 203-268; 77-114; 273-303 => 3.07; 4.39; 4.04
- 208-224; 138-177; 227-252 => 3.40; 5.25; 4.2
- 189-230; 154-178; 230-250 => 7.09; 5.08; 4.18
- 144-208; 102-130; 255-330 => 6.91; 5.86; 3.93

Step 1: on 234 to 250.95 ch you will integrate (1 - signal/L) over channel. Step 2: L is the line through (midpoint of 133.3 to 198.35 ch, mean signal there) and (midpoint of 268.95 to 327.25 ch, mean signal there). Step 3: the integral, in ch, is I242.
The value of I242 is 0.8 ch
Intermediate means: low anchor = 5.03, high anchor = 3.88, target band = 4.15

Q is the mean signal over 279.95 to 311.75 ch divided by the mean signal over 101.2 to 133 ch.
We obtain 0.68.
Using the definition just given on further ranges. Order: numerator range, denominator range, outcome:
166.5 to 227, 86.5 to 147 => 0.79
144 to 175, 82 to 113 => 1.16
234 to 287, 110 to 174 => 0.76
